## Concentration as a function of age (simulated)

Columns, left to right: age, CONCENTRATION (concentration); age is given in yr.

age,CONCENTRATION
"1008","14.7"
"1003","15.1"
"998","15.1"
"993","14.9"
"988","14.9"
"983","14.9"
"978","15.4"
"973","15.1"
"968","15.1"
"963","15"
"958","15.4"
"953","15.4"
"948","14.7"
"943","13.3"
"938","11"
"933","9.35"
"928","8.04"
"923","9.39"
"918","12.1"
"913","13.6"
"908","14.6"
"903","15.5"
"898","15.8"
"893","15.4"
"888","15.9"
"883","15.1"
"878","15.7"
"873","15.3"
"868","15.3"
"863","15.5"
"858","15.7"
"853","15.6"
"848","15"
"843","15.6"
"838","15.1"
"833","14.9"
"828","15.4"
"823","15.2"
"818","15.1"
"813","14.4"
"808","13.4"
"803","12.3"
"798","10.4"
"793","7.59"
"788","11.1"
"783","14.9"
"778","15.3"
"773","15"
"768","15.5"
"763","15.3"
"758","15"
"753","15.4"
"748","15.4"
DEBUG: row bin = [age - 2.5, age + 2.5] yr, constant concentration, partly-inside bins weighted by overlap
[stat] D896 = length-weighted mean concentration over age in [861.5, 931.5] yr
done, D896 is 14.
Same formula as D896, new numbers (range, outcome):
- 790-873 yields 14.2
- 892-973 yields 13.4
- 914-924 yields 11.4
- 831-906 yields 15.4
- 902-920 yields 13.9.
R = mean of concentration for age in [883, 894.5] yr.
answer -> 15.6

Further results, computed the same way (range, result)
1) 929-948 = 11.4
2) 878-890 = 15.5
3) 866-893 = 15.5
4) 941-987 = 14.9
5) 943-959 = 14.9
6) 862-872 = 15.4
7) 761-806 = 13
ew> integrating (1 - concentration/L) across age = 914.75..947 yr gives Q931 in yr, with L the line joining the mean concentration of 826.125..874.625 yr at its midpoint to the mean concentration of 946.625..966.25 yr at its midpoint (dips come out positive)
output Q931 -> 9.3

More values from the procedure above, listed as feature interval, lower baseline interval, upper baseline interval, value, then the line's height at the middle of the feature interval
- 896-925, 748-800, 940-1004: 2.0 yr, 14.5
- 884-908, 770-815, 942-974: -2.4 yr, 14.1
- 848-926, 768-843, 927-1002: -4.6 yr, 13.8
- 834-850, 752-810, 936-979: -1.7 yr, 13.8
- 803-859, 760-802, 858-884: -1.9 yr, 14.4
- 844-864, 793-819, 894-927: -4.0 yr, 12.9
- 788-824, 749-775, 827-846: 6.7 yr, 15.2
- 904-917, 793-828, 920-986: -0.8 yr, 13.2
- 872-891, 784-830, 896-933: -4.5 yr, 12.6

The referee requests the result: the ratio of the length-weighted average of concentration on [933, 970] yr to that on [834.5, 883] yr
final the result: 0.90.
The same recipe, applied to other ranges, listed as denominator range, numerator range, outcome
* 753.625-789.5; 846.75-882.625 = 1.05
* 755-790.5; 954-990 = 1.04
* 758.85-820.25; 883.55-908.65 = 1.16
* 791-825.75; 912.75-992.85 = 1.05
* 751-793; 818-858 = 1.07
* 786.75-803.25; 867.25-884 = 1.53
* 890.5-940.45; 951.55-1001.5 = 1.21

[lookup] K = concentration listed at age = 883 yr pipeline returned 15.1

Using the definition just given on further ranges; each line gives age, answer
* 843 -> 15.6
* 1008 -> 14.7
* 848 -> 15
